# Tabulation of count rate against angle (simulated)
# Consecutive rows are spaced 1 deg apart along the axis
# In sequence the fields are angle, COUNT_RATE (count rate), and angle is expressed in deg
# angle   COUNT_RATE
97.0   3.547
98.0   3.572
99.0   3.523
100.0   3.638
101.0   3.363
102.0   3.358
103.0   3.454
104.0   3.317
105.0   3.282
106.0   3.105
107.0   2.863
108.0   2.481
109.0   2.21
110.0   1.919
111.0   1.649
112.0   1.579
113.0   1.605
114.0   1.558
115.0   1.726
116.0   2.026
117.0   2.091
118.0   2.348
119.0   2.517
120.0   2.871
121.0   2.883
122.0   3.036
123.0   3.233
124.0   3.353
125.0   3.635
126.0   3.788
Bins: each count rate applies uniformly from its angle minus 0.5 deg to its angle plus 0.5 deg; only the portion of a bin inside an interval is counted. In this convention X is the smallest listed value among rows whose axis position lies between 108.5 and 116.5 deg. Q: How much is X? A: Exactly 1.558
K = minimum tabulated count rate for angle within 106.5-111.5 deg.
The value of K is 1.649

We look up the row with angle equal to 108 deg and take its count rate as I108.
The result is 2.481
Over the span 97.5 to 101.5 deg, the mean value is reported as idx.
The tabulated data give 3.52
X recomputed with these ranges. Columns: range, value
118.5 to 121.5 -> 2.517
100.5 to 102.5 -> 3.358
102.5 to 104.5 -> 3.317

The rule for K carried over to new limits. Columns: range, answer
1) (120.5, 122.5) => 2.883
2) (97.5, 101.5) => 3.363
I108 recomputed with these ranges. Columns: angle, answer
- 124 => 3.353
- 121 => 2.883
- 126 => 3.788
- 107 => 2.863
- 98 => 3.572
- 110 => 1.919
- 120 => 2.871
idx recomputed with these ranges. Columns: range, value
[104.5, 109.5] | 2.79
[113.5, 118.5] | 1.95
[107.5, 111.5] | 2.06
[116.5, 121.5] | 2.54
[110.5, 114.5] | 1.6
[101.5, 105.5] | 3.35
